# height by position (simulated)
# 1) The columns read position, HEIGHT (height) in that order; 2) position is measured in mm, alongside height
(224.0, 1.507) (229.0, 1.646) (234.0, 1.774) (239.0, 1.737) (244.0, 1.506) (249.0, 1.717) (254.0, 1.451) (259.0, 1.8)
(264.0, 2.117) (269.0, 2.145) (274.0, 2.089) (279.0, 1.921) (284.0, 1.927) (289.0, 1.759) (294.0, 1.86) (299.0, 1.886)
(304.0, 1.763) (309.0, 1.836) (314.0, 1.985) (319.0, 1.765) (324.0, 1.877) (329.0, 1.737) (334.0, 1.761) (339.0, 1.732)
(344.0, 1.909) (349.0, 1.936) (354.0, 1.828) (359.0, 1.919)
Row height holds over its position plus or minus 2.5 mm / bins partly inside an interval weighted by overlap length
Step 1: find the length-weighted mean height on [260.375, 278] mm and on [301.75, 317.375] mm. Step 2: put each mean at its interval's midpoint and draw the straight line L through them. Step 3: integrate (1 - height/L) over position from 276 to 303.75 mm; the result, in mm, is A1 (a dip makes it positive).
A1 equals 1.4 mm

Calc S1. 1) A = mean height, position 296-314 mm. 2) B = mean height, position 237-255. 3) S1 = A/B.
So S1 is 1.15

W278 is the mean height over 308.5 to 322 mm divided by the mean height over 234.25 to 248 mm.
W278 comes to 1.13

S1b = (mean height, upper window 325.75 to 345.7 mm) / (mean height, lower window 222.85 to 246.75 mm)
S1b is 1.09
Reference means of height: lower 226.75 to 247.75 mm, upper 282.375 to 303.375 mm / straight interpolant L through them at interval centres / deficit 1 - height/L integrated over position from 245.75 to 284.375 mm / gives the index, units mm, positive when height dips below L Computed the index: -2.8 mm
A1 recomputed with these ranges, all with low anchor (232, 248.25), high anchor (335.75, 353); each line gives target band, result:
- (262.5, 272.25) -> -2.3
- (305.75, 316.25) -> -0.6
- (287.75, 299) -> -0.4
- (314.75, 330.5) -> 0.0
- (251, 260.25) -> 0.5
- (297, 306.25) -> -0.2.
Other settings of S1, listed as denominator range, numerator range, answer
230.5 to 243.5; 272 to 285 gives 1.16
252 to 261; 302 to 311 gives 1.11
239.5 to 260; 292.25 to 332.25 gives 1.14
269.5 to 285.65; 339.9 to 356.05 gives 0.94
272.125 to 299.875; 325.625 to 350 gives 0.95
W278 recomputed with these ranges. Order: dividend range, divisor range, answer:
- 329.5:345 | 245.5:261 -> 1.09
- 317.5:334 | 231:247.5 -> 1.07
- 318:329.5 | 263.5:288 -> 0.90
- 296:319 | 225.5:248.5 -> 1.12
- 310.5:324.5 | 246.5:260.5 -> 1.14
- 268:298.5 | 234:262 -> 1.16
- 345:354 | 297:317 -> 1.02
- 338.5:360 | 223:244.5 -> 1.13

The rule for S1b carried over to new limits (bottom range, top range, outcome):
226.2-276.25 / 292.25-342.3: 1.01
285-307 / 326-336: 0.96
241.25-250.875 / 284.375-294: 1.13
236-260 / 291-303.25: 1.13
